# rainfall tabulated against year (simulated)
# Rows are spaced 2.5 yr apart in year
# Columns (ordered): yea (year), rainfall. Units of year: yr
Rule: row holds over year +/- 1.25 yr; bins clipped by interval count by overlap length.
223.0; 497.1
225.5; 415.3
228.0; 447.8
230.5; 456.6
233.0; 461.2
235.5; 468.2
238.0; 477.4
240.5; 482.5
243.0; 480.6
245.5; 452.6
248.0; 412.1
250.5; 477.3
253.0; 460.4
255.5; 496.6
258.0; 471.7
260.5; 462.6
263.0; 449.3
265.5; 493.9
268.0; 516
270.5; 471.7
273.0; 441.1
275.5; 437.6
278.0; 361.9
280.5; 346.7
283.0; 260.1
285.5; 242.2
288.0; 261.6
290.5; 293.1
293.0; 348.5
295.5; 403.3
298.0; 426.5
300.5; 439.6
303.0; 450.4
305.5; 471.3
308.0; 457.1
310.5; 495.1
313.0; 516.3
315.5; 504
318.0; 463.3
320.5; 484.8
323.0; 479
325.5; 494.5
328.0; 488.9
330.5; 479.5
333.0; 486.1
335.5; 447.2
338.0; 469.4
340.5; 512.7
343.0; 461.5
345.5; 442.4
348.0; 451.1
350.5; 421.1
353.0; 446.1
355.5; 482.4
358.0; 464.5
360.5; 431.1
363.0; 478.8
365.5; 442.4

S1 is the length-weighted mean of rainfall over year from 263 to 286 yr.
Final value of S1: 405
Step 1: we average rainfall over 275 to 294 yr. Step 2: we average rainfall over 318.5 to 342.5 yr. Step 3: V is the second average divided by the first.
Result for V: 1.5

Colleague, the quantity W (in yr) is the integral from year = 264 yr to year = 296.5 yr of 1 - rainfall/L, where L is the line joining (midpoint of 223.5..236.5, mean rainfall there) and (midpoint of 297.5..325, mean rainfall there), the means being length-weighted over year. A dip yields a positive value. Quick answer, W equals 6.2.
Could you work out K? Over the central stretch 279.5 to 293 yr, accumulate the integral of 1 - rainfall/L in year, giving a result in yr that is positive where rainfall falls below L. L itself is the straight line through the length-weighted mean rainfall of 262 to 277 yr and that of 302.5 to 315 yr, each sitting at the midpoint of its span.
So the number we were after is 5.3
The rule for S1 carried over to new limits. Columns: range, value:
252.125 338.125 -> 436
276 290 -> 302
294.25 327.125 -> 468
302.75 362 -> 471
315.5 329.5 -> 484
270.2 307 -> 375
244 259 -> 462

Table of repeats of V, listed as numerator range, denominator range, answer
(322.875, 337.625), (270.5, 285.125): 1.29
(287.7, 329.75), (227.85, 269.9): 0.95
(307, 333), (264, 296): 1.30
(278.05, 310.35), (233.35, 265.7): 0.79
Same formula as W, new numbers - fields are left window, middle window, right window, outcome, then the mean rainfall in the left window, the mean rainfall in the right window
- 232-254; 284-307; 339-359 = 4.55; 464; 460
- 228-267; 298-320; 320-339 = 0.15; 467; 479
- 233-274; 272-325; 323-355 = 6.64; 470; 468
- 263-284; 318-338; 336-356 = -1.27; 420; 460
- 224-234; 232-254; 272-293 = -2.55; 446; 330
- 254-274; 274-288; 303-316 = 4.48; 476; 484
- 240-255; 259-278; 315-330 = 0.30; 462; 485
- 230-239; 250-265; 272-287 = -2.46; 466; 345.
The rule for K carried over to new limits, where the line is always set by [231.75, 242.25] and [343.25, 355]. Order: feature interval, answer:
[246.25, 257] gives 0.2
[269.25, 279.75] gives 0.9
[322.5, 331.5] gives -0.7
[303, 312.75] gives -0.4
